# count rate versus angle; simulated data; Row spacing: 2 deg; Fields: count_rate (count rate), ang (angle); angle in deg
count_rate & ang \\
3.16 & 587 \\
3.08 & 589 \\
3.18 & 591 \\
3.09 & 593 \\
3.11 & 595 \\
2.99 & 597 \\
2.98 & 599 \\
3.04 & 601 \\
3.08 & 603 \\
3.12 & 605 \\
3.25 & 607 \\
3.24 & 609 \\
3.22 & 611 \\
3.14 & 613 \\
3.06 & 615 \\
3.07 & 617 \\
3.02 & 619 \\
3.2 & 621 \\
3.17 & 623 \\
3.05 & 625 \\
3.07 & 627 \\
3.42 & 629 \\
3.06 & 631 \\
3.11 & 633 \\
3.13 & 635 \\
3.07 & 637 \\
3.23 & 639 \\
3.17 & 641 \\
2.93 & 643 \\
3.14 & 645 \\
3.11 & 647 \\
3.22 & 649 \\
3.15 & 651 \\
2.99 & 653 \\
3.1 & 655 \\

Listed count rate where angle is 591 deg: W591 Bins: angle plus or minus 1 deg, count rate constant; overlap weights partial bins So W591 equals 3.18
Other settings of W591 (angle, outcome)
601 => 3.04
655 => 3.1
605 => 3.12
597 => 2.99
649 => 3.22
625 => 3.05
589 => 3.08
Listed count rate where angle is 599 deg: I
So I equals 2.98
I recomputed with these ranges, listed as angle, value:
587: 3.16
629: 3.42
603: 3.08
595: 3.11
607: 3.25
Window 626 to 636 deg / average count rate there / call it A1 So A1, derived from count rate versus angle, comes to 3.16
